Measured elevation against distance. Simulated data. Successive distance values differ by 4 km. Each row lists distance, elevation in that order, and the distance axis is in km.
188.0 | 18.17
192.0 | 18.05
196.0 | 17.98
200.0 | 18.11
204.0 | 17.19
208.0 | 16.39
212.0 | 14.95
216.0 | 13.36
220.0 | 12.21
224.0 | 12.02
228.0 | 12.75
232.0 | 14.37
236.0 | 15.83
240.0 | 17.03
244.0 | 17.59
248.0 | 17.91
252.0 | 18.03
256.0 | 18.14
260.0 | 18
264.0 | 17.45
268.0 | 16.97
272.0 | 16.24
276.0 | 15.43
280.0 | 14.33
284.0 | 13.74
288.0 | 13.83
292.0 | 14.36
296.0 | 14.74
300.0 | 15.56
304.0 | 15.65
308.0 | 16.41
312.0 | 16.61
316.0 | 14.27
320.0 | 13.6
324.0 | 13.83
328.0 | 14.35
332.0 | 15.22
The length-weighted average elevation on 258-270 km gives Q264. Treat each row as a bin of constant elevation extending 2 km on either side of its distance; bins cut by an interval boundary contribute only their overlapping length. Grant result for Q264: 17.5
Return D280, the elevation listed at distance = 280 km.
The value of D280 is 14.33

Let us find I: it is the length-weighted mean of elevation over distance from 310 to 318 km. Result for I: 15.4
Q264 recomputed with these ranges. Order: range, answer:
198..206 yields 17.6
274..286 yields 14.5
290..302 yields 14.9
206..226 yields 13.8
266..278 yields 16.2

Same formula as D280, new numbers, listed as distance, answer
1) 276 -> 15.43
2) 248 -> 17.91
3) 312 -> 16.61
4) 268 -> 16.97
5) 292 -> 14.36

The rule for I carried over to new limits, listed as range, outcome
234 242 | 16.4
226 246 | 15.5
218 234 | 12.8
